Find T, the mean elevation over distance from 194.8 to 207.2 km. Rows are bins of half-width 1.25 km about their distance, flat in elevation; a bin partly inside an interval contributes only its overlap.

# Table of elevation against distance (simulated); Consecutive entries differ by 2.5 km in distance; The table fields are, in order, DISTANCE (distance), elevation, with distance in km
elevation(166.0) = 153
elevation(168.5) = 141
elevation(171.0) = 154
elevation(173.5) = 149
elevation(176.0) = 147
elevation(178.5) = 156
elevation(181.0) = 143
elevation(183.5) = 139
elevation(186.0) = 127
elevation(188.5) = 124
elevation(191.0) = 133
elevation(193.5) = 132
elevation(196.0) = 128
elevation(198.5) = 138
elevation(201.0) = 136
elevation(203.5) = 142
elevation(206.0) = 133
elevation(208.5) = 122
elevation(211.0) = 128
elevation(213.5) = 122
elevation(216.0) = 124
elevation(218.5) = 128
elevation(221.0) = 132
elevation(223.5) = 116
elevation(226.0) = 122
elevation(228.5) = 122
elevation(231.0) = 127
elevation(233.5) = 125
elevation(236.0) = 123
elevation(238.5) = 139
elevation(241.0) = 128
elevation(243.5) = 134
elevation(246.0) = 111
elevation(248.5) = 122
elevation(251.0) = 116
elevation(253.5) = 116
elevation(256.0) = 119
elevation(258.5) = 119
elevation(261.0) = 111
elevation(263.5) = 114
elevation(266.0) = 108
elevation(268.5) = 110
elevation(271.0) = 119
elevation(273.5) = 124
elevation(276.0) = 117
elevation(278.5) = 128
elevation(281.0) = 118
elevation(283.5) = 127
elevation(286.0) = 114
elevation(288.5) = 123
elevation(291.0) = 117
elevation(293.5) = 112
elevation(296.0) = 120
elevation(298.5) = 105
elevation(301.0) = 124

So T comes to 135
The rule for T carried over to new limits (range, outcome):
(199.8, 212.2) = 132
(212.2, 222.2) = 126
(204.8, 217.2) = 126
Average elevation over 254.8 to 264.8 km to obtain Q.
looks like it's 116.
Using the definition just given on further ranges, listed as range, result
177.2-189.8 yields 138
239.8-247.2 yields 124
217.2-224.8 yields 125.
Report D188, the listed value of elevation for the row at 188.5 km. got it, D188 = 124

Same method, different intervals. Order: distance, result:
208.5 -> 122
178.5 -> 156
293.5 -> 112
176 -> 147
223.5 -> 116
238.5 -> 139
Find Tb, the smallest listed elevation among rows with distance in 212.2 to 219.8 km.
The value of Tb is 122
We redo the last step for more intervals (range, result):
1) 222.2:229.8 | 116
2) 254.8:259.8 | 119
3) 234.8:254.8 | 111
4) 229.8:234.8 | 125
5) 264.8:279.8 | 108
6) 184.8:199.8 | 124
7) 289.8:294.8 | 112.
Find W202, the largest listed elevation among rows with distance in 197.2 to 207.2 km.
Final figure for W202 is 142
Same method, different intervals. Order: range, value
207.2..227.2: 132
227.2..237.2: 127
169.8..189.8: 156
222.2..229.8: 122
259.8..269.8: 114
